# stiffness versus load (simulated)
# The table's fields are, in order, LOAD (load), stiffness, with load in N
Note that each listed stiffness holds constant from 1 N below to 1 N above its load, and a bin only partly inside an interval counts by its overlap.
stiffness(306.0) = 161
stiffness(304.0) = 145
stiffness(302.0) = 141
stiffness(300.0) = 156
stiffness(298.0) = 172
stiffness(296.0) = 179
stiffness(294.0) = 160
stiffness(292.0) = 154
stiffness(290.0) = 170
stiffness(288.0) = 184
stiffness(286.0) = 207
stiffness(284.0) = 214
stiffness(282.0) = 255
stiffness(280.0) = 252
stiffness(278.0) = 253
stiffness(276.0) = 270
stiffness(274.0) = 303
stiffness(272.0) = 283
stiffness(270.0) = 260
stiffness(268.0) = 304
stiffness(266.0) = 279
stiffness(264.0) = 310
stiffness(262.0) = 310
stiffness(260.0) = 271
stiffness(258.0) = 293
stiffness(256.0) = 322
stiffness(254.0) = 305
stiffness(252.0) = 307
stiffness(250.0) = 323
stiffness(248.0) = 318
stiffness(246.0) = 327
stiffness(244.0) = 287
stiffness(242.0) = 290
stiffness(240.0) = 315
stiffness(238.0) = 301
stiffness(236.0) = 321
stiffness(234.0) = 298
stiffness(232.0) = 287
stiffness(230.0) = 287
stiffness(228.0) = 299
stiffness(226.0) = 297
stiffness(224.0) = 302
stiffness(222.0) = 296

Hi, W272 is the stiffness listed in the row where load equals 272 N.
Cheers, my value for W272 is 283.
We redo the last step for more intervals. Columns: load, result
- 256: 322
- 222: 296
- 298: 172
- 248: 318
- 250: 323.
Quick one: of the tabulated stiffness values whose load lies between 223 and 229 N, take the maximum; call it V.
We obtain 302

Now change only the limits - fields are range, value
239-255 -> 327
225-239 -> 321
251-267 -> 322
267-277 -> 304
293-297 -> 179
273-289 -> 303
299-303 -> 156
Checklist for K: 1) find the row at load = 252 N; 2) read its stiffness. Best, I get 307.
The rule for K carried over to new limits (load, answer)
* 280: 252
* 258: 293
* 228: 299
